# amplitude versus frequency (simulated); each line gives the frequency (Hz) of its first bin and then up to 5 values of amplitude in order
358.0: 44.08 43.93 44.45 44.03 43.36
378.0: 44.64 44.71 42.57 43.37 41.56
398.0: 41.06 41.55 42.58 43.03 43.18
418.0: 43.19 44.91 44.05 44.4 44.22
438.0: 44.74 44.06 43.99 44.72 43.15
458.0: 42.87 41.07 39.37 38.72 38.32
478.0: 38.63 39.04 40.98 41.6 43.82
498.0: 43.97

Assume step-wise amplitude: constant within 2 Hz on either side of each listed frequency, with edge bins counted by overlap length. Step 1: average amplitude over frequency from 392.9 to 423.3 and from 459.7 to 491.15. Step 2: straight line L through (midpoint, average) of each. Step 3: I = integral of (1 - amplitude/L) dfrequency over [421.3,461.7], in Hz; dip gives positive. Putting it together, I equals -2.7 Hz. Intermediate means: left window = 42.6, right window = 39.7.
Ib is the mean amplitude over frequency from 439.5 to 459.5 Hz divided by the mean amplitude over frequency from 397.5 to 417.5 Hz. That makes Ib 1.0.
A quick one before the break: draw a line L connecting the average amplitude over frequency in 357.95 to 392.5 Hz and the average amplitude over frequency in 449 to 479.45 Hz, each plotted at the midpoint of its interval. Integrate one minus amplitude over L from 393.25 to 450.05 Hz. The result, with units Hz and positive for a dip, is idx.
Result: -1.6 Hz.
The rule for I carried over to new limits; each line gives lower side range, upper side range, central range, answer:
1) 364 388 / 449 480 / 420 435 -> -0.8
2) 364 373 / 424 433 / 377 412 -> 1.1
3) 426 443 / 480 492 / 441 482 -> 1.0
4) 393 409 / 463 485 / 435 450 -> -1.5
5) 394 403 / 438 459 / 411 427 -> -0.5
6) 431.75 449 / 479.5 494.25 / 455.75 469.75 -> 0.6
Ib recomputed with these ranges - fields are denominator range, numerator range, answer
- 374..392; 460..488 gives 0.90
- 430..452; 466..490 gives 0.89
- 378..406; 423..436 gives 1.04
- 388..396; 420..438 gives 1.05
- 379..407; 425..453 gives 1.04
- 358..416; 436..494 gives 0.96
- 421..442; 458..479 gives 0.89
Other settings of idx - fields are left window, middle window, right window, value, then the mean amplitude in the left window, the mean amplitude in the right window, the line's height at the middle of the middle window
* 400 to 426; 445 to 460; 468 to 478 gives -1.3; 43.1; 38.5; 40.1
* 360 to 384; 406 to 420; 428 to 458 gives 0.3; 44.2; 44.1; 44.1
